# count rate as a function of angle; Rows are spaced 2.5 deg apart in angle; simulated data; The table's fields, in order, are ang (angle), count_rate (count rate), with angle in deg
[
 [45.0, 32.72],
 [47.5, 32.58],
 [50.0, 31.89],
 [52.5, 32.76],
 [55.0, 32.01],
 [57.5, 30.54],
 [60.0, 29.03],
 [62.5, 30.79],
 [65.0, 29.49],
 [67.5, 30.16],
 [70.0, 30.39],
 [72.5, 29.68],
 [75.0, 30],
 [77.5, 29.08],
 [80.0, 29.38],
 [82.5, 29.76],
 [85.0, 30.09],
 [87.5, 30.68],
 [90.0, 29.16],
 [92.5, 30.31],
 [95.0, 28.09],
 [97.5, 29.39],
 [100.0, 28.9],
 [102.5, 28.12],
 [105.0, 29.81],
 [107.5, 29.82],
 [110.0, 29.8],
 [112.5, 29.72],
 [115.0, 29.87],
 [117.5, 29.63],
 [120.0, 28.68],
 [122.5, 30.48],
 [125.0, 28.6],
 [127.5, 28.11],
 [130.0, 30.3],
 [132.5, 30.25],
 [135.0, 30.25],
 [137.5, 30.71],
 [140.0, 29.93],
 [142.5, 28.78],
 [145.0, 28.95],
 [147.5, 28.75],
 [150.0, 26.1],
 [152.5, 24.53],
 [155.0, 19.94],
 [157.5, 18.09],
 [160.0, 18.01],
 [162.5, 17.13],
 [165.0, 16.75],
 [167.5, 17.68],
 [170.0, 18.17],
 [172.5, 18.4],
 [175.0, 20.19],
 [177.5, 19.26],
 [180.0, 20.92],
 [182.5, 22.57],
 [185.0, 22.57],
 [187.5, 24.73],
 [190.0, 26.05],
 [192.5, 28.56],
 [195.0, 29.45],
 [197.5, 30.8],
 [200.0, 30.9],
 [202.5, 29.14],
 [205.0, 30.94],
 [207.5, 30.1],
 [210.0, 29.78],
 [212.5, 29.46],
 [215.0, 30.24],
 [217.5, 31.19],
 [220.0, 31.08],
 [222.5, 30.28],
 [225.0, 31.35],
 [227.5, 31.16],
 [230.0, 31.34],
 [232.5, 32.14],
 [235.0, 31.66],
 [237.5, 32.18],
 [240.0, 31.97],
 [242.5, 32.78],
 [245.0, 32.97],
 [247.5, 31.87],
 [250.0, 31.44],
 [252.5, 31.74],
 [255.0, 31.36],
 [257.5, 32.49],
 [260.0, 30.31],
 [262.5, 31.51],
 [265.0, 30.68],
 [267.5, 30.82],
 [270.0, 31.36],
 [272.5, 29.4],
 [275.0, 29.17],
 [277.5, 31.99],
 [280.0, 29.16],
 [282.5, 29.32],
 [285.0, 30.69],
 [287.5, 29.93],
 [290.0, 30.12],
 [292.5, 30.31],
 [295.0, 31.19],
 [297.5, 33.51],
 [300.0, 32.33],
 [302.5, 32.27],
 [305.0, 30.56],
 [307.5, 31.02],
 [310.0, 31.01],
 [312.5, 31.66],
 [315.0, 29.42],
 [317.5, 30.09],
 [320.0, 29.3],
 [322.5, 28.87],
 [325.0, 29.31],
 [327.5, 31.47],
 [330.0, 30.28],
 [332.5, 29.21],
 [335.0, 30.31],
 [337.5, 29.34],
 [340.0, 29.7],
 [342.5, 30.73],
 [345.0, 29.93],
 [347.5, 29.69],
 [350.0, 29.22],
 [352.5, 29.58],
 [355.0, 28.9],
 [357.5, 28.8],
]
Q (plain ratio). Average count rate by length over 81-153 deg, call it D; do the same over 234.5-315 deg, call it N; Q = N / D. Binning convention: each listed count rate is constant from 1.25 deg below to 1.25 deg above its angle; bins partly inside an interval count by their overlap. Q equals 1.1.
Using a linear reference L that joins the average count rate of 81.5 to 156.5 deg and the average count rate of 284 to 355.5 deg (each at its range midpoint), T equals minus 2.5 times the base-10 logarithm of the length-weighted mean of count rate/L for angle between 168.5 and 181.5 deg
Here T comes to 0.45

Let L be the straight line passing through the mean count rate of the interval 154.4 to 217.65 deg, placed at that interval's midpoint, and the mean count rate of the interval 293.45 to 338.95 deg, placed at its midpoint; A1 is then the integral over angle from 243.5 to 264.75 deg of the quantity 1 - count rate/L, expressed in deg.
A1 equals -3.2 deg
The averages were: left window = 24.2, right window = 30.6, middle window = 31.7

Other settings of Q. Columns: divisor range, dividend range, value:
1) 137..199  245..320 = 1.32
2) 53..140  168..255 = 0.95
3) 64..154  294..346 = 1.04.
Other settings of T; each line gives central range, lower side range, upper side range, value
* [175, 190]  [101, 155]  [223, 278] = 0.33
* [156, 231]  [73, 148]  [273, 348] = 0.17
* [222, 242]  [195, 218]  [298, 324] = -0.04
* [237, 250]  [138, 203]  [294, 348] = -0.19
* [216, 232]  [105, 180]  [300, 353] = -0.13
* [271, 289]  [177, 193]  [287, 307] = 0.01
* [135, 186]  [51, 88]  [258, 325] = 0.32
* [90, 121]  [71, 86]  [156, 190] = -0.10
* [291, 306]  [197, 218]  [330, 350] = -0.06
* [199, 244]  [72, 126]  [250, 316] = -0.02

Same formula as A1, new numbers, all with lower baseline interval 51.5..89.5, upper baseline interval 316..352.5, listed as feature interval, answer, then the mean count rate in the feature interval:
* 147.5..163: 4.4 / 21.5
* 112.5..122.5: 0.2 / 29.6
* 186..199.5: 0.9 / 28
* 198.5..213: 0.0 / 30.1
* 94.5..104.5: 0.5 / 28.8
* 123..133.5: 0.3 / 29.4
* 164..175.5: 4.6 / 18.1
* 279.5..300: -0.6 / 30.7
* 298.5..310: -0.6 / 31.5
